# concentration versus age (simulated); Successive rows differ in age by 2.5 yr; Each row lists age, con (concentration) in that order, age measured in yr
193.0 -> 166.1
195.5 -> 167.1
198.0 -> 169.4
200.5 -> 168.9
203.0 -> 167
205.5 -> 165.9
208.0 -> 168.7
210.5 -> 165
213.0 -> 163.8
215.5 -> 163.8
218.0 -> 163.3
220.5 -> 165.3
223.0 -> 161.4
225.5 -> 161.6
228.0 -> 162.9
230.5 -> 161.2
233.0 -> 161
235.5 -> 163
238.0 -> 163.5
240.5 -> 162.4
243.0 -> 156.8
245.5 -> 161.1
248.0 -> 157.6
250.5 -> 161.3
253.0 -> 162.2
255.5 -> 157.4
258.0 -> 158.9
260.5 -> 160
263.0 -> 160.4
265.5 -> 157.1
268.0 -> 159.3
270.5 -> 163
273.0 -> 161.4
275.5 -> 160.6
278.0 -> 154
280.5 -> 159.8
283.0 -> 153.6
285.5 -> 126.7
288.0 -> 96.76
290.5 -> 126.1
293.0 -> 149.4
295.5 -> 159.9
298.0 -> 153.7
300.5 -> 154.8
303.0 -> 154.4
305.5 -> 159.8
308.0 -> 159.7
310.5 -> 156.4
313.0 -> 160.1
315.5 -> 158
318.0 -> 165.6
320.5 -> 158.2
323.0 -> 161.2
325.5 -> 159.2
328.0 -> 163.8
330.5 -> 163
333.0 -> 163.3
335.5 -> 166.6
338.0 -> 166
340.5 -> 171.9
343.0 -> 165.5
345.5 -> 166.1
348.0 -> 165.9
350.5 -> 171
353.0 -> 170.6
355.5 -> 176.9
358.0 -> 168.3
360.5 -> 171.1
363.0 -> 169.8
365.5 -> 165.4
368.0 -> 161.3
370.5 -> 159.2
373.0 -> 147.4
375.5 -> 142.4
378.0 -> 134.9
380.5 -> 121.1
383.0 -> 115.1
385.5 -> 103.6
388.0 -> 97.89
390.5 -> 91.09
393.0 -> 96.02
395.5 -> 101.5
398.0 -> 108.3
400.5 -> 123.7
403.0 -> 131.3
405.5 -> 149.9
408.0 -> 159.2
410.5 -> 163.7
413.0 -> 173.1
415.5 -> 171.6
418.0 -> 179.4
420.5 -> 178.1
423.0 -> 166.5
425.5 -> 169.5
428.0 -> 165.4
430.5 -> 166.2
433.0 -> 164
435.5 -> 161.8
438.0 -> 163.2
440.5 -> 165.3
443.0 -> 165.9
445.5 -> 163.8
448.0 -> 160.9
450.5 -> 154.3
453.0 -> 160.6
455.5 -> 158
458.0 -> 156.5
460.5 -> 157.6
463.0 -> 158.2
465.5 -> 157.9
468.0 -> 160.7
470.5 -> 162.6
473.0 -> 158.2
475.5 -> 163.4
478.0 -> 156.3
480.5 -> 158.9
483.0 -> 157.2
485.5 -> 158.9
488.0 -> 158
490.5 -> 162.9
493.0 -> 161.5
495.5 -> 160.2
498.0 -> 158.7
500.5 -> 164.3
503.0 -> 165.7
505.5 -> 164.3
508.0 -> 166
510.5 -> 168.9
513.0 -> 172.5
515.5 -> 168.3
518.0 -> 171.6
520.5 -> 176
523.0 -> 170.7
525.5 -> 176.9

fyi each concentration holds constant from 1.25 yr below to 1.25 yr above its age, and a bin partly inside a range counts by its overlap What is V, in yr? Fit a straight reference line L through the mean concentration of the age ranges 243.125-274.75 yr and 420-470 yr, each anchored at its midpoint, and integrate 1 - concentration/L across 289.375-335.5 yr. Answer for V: 0.9 yr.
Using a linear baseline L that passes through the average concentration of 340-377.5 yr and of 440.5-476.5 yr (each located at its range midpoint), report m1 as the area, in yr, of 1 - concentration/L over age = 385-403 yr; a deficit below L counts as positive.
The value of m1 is 6.4 yr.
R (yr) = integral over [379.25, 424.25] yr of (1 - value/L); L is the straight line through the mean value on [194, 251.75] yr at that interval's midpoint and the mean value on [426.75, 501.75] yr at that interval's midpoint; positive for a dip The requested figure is 7.3 yr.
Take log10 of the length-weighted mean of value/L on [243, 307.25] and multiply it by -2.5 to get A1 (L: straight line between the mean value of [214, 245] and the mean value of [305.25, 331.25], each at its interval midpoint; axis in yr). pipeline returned 0.055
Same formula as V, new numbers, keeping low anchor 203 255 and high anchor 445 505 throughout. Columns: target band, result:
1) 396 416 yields 1.9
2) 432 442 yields -0.2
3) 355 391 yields 4.2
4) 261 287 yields 1.1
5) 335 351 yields -0.6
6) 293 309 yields 0.5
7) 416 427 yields -0.9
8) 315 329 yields 0.0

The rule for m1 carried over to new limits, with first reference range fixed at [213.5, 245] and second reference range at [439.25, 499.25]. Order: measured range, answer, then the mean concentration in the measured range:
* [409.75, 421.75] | -0.99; 174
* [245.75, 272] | 0.34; 160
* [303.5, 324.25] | 0.22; 160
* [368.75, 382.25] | 1.68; 141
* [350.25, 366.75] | -0.97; 170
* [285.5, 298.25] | 2.11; 135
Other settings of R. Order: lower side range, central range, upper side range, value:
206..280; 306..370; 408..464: -0.7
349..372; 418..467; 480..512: 0.4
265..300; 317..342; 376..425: -3.6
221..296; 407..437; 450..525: -1.5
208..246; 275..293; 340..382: 2.5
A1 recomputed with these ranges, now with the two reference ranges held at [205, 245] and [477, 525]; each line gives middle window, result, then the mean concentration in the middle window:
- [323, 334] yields 0.01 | 162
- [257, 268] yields 0.03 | 159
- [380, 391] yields 0.48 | 106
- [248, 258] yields 0.02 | 160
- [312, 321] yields 0.02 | 161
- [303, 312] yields 0.04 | 158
